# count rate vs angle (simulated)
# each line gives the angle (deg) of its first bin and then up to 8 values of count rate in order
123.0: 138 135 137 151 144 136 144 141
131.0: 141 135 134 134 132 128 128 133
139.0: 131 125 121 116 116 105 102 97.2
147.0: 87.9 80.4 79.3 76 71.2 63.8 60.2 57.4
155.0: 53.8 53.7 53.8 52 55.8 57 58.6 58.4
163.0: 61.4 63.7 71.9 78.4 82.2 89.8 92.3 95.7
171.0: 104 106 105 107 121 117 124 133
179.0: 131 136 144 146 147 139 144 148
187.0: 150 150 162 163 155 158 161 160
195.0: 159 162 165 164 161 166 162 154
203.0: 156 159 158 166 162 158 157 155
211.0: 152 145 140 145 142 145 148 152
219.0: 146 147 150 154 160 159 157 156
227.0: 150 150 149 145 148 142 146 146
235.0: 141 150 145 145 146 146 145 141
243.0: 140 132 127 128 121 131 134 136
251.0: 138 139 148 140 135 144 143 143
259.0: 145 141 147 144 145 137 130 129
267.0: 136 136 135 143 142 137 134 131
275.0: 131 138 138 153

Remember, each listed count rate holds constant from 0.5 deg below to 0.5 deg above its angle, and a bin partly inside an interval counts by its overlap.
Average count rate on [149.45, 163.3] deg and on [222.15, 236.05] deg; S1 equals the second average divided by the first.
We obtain 2.5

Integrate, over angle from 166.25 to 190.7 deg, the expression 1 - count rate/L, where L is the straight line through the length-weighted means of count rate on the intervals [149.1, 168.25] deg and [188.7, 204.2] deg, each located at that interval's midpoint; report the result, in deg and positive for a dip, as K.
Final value -2.35 deg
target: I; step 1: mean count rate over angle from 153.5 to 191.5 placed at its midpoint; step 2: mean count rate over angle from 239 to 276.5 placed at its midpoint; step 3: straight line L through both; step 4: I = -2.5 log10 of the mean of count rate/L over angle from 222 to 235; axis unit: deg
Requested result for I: -0.190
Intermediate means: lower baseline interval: 104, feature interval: 150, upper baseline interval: 138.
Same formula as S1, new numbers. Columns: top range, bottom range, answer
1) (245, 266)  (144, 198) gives 1.29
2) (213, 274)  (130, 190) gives 1.36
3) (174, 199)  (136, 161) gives 1.69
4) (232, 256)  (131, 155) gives 1.33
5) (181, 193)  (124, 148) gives 1.20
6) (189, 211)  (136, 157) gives 1.72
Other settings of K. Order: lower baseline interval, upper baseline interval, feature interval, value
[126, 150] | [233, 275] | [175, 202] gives -4.4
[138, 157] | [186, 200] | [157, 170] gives 5.2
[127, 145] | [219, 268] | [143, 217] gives 8.7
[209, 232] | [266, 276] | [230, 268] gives 0.5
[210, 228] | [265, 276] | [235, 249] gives 0.5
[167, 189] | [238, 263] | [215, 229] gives -1.9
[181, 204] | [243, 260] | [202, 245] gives -1.0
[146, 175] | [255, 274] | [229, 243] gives -2.7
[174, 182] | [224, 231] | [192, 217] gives -2.7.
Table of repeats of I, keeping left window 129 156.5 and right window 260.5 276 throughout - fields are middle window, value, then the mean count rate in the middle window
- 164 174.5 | 0.21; 91.8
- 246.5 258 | -0.04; 137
